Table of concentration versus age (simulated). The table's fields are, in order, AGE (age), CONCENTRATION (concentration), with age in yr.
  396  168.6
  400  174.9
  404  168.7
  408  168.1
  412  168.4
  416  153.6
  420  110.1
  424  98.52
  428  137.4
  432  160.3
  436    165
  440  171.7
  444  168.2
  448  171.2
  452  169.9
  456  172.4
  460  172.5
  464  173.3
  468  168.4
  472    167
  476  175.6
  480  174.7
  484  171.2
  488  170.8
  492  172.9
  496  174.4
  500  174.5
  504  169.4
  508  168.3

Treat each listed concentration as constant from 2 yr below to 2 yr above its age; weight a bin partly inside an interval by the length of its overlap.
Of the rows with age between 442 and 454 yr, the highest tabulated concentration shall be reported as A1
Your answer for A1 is 171.2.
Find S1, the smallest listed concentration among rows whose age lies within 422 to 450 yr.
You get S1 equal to 98.52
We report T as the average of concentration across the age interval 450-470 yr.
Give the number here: 171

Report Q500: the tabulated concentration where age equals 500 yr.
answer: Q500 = 174.5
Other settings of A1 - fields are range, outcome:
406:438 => 168.4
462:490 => 175.6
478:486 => 174.7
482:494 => 172.9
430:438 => 165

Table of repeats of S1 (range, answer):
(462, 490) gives 167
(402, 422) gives 110.1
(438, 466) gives 168.2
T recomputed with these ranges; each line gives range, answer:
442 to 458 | 170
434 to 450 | 169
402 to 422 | 154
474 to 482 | 175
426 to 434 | 149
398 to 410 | 171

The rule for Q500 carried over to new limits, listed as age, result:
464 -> 173.3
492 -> 172.9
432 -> 160.3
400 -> 174.9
